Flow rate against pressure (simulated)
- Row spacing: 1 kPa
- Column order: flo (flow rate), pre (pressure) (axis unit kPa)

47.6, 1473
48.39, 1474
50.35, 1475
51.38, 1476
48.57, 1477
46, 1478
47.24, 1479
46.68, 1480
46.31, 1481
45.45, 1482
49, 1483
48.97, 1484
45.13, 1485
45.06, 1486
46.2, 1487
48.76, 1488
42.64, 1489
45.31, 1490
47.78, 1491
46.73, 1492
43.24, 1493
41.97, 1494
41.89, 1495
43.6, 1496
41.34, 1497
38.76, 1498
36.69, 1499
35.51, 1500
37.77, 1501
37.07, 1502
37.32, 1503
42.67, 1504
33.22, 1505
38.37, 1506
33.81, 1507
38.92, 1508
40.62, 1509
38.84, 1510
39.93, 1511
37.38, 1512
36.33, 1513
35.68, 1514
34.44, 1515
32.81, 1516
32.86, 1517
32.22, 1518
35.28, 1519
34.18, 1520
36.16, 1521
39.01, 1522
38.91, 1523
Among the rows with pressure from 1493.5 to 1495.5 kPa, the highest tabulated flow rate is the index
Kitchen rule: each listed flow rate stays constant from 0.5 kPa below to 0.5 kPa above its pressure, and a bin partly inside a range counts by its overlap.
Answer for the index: 41.97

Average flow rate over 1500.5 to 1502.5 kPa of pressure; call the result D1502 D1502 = 37.4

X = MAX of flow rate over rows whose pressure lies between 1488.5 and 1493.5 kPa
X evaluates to 47.78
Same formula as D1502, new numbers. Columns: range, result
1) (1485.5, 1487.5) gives 45.6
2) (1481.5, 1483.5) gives 47.2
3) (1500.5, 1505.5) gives 37.6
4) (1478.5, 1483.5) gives 46.9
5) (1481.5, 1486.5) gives 46.7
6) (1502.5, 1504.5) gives 40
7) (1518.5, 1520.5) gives 34.7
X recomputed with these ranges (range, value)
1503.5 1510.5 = 42.67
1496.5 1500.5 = 41.34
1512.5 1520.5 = 36.33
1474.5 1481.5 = 51.38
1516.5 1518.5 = 32.86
